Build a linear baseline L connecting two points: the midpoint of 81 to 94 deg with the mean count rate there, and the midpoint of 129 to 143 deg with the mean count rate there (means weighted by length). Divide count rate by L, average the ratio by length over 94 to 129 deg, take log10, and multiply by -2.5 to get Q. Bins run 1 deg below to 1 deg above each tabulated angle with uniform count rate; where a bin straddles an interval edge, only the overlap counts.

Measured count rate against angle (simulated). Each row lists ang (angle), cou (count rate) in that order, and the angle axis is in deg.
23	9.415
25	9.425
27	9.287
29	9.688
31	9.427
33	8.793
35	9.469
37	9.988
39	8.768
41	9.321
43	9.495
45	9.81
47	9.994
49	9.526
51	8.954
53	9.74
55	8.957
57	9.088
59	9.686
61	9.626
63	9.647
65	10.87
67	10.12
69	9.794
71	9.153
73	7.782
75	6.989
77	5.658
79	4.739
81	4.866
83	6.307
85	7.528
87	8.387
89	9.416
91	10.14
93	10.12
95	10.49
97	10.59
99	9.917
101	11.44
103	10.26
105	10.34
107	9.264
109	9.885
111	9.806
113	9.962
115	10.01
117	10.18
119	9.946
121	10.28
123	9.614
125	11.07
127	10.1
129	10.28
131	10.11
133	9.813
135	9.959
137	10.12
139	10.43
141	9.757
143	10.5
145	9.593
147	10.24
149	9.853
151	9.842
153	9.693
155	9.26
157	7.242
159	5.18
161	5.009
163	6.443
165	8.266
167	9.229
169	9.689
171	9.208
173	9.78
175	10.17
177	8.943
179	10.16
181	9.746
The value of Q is -0.11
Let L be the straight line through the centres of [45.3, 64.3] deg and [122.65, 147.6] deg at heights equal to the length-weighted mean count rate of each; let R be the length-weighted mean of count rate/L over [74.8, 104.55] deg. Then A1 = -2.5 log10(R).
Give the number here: 0.15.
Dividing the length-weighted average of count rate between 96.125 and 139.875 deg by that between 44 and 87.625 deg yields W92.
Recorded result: 1.19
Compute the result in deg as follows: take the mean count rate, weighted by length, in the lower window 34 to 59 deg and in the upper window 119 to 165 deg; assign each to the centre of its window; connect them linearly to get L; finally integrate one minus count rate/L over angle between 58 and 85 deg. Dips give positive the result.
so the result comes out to 3.80 deg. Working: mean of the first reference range 9.44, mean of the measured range 8.07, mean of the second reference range 9.28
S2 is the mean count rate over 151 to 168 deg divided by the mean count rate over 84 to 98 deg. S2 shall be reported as 0.8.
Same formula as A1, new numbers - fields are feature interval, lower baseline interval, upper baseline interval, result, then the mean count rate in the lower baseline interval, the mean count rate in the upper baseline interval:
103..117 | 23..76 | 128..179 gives -0.077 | 9.36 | 9.16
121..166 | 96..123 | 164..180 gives 0.062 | 10.1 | 9.43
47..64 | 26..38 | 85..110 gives 0.020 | 9.44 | 9.92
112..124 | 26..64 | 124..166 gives -0.085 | 9.43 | 9.18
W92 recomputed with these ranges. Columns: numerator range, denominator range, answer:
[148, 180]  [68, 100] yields 1.05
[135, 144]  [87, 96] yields 1.03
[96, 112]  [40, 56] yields 1.08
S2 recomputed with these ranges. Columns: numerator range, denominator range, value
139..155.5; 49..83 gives 1.17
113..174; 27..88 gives 1.07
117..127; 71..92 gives 1.40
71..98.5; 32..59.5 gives 0.85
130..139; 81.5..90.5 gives 1.28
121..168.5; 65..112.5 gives 1.04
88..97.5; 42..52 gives 1.06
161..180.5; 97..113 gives 0.88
